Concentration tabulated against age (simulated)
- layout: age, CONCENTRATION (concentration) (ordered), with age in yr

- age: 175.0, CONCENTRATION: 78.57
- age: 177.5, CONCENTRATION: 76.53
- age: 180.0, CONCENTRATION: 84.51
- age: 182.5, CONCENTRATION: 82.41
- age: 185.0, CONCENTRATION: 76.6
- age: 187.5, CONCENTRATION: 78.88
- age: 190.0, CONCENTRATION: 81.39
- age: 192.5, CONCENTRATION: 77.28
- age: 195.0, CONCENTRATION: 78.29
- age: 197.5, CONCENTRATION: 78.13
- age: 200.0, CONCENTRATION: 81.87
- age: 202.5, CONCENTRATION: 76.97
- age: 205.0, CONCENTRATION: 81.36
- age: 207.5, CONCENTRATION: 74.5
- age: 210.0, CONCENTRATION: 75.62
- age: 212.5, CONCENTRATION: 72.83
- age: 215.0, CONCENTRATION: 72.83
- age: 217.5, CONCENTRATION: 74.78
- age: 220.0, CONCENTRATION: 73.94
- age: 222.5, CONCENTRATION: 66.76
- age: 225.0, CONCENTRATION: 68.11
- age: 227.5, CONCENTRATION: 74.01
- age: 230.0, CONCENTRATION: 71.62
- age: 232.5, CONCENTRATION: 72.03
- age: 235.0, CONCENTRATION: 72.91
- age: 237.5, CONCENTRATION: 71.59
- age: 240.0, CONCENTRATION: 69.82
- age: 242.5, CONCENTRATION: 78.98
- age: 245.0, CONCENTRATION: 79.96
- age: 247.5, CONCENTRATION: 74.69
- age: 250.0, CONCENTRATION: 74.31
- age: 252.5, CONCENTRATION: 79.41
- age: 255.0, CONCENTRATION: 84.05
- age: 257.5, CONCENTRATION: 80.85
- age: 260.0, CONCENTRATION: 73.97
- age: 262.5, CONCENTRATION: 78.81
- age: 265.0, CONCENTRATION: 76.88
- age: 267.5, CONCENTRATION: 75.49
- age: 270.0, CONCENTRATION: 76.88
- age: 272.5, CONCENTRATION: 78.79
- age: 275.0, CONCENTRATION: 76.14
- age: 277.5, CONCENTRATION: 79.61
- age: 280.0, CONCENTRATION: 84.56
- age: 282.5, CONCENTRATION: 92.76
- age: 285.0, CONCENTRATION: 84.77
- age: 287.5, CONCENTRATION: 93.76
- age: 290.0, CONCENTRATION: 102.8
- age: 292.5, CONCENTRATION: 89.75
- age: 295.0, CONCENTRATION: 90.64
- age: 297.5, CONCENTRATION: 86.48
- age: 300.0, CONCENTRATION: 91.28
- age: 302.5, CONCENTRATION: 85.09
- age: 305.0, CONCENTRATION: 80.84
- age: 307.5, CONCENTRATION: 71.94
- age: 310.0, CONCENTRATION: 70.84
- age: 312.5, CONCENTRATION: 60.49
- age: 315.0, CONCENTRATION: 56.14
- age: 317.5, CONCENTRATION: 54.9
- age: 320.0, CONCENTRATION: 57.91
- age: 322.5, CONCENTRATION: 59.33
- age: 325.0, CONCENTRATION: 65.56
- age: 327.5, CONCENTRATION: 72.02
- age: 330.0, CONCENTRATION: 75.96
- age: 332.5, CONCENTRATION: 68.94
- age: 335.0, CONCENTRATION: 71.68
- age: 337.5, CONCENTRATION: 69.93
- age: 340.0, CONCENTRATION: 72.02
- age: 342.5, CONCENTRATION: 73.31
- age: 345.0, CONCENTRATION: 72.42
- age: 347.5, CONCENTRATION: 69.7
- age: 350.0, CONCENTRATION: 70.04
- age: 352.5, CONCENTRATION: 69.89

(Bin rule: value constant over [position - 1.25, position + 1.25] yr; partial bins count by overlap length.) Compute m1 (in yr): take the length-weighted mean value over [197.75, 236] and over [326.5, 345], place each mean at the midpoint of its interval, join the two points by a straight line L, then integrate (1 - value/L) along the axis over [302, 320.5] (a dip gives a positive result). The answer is 1.4 yr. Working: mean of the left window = 74.1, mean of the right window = 72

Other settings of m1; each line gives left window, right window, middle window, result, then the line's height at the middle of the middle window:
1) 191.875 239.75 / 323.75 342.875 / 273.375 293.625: -4.3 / 72.5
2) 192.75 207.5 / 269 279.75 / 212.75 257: 2.5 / 78.6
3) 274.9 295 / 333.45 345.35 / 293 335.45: 4.1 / 79.7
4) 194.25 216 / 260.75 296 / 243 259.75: 0.6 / 81.5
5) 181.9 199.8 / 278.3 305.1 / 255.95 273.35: 1.9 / 86.7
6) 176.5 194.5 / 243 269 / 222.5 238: 1.4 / 78.5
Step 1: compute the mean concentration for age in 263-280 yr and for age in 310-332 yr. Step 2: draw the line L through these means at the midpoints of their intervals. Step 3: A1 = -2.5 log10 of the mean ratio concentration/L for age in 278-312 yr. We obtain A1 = -0.204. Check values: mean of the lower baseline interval 77.9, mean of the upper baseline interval 63.5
